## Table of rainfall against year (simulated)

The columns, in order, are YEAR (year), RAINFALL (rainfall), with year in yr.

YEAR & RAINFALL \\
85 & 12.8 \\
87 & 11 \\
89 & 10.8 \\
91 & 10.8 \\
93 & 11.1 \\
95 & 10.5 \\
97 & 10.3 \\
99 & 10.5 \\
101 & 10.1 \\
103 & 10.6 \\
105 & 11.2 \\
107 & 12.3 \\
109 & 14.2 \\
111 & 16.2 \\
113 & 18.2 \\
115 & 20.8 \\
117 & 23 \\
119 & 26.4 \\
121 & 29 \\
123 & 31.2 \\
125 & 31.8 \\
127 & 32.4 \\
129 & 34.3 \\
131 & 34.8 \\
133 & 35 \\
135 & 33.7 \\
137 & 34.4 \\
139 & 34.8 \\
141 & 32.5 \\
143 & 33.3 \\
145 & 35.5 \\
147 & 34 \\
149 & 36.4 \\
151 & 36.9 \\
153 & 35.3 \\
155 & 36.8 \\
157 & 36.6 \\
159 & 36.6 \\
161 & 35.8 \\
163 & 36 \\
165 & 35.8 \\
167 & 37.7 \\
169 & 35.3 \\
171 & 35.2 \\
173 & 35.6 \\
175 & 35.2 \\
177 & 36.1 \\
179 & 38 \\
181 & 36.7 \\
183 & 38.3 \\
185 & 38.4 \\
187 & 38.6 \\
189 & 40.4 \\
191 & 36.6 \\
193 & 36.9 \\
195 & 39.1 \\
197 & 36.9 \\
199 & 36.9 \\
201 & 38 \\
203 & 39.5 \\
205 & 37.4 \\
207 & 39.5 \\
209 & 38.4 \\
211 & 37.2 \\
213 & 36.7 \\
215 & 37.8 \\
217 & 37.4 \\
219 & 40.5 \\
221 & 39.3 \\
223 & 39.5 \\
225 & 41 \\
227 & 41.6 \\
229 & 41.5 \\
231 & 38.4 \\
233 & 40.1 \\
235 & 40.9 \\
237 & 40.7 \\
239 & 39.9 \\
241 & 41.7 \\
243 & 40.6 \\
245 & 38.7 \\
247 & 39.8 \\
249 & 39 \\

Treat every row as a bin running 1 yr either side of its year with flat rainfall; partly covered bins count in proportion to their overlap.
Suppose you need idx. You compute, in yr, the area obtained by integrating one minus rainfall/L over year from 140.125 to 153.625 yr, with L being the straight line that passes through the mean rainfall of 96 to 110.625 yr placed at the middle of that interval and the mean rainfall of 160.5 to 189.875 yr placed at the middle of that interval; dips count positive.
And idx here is -4.0 yr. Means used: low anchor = 11.5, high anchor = 36.9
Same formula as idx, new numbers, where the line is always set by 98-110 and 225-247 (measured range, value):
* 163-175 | -4.75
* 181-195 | -3.89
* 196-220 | -2.66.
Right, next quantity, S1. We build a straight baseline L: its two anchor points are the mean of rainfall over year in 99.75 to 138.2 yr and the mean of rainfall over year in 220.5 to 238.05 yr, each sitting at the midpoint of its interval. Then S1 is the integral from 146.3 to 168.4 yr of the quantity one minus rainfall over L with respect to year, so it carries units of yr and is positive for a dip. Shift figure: -4.8 yr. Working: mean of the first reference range 24.2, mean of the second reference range 40.4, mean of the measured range 36.2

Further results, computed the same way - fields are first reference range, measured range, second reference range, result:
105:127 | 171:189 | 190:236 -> -2.2 yr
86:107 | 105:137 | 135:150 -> -2.8 yr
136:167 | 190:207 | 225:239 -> 0.3 yr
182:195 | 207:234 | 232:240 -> 0.3 yr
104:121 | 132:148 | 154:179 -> -4.0 yr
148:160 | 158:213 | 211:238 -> 0.8 yr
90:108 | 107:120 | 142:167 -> -1.2 yr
